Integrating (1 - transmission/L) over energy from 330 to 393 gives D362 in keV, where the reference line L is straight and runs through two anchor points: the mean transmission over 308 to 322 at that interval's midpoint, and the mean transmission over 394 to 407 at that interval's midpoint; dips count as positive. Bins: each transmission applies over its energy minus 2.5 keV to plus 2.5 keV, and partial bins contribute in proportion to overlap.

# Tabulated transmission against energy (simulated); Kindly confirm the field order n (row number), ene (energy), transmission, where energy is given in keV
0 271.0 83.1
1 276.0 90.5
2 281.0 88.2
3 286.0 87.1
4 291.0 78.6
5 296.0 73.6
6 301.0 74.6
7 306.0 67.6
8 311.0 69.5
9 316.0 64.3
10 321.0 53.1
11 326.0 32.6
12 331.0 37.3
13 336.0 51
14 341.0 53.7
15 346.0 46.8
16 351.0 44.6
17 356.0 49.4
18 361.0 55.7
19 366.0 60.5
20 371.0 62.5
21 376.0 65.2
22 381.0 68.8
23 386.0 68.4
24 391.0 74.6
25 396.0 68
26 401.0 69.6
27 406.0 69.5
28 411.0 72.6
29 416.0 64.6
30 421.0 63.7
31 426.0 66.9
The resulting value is 9.01 keV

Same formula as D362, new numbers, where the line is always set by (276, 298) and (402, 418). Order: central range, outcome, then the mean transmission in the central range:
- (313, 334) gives 8.4 keV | 47.5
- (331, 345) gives 5.1 keV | 49.1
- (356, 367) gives 2.8 keV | 55.8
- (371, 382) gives 1.1 keV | 65.7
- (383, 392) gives 0.1 keV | 70.8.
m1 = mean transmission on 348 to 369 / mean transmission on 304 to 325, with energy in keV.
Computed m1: 0.86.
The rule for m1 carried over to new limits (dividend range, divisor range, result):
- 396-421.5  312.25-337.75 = 1.41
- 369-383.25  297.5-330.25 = 1.10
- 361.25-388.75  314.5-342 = 1.35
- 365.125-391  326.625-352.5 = 1.45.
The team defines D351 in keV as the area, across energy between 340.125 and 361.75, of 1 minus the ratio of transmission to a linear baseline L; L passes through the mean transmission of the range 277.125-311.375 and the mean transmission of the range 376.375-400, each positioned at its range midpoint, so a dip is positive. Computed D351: 7.0 keV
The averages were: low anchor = 78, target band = 49.3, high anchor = 69.5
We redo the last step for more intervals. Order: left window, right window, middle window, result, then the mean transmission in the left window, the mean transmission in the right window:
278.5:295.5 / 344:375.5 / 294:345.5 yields 9.9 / 83.3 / 54.1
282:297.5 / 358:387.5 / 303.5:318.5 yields 1.8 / 81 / 63.1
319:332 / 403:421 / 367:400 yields -4.7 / 41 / 68.2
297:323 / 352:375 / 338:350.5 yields 2.3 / 66.5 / 56.7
